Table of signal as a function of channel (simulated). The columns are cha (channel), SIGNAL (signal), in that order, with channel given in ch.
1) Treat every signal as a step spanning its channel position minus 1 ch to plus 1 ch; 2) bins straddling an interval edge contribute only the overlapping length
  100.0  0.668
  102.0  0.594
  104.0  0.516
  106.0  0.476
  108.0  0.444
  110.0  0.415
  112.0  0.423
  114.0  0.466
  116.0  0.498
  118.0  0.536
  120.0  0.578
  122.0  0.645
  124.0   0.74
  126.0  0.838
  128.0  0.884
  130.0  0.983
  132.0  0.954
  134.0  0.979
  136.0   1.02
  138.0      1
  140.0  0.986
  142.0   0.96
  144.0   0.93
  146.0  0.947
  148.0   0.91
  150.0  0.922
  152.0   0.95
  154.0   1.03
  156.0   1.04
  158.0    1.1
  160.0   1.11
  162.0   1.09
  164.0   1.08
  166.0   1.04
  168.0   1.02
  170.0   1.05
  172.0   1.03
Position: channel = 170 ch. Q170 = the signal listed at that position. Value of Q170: 1.05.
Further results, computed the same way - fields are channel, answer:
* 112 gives 0.423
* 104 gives 0.516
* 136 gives 1.02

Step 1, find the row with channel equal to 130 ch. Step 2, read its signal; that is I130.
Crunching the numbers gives 0.983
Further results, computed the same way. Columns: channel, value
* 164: 1.08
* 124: 0.74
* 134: 0.979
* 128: 0.884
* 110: 0.415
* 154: 1.03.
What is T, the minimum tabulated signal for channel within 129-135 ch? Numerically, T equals 0.954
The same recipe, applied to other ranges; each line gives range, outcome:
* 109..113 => 0.415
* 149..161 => 0.922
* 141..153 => 0.91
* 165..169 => 1.02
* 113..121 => 0.466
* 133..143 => 0.96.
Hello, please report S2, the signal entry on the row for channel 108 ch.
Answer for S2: 0.444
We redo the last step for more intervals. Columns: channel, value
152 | 0.95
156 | 1.04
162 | 1.09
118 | 0.536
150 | 0.922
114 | 0.466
